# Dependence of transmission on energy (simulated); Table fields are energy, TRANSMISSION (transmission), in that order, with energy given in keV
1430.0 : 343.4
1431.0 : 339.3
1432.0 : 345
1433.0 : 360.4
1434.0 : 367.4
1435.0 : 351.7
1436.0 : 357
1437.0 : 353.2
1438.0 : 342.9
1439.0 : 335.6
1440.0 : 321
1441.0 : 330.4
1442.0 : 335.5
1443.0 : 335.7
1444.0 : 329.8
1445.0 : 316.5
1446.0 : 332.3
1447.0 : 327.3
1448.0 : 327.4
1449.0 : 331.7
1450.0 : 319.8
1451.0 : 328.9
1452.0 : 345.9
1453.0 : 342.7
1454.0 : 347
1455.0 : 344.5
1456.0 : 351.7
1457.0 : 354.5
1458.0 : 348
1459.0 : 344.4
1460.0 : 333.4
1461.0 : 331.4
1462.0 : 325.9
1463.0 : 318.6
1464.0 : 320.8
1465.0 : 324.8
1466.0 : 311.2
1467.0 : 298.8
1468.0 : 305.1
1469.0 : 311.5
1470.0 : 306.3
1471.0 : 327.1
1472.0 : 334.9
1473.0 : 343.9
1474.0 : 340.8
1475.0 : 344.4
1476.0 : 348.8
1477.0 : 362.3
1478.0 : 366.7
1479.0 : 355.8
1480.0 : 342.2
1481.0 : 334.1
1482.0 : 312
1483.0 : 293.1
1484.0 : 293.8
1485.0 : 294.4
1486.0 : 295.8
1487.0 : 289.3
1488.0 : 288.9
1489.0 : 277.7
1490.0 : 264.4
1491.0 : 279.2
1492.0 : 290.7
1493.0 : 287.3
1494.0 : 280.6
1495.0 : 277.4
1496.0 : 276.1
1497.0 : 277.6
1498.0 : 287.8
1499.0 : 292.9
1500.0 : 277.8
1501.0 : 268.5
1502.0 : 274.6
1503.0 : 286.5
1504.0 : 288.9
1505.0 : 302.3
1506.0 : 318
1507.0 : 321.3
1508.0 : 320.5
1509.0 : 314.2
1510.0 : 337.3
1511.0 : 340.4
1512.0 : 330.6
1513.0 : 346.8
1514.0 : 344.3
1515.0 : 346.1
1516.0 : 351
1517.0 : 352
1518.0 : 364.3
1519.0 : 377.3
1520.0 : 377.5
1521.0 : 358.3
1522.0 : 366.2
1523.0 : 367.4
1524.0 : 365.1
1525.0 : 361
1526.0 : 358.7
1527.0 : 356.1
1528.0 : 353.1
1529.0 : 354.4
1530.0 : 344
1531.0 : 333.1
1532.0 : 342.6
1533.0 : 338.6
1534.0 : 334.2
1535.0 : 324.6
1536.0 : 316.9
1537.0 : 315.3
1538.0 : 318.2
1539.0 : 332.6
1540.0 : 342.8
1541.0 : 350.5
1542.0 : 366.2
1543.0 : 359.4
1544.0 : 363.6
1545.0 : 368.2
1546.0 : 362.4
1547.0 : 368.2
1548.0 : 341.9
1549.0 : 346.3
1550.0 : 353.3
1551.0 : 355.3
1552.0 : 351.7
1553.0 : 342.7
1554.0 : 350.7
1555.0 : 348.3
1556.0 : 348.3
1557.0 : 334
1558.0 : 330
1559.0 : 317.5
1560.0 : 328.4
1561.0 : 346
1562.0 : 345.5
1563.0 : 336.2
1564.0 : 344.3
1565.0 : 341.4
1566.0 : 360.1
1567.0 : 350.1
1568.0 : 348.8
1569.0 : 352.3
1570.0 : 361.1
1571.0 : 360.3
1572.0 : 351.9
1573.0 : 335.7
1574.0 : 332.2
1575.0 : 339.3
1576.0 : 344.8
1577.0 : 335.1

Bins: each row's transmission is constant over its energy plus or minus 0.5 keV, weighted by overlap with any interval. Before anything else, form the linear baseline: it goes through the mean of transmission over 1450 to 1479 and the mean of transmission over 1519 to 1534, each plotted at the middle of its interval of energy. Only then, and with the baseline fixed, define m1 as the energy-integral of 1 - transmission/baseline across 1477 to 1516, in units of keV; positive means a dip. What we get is 4.4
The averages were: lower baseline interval 335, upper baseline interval 355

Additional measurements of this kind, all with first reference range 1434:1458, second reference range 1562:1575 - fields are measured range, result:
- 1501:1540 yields 0.8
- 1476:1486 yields 0.4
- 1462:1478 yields 0.6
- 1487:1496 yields 1.6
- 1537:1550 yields -0.2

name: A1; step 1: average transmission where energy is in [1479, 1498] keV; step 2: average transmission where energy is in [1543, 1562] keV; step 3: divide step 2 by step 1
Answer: 1.19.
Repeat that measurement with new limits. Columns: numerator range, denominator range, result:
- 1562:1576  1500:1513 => 1.12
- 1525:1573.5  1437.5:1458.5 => 1.03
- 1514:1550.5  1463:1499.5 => 1.13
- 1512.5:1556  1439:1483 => 1.05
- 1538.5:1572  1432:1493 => 1.07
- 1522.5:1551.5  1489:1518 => 1.14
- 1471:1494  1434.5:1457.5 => 0.93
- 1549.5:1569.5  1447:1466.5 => 1.03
